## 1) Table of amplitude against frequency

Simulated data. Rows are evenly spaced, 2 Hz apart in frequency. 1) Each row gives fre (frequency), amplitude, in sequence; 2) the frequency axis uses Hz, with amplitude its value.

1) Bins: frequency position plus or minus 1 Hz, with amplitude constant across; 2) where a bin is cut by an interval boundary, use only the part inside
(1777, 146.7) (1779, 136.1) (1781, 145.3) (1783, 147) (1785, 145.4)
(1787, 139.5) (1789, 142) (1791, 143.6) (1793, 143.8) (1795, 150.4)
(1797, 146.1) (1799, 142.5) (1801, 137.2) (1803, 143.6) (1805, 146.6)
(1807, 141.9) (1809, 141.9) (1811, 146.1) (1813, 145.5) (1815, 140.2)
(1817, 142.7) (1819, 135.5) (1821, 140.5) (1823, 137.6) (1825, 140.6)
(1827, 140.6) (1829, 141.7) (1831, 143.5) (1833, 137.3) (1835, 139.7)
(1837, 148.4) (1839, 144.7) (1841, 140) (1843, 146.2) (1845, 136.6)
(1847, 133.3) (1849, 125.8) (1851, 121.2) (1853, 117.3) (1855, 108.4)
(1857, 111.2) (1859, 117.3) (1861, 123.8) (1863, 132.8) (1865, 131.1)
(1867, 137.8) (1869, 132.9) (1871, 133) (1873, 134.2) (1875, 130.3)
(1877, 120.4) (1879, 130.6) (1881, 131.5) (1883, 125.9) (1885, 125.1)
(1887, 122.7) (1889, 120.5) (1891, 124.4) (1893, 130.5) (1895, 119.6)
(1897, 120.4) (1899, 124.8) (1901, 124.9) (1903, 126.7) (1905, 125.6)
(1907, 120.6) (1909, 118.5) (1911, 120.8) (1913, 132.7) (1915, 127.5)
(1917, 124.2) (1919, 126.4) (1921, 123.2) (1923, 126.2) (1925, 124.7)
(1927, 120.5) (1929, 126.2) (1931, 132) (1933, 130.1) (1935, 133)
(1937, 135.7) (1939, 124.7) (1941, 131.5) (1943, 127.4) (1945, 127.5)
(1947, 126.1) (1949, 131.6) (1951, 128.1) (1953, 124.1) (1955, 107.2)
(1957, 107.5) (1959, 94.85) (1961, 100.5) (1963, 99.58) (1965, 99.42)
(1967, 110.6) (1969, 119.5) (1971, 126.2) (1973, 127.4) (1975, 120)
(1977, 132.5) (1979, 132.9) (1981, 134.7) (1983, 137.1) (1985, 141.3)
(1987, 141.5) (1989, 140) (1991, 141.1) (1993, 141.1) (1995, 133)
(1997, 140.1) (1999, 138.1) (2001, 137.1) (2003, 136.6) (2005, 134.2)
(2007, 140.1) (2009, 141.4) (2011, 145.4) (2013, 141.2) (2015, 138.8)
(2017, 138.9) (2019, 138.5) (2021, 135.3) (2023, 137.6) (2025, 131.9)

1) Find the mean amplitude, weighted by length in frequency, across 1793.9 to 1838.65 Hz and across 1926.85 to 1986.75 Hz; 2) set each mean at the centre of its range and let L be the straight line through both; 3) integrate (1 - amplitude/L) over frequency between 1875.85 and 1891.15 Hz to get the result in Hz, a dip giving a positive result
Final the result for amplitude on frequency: 0.9 Hz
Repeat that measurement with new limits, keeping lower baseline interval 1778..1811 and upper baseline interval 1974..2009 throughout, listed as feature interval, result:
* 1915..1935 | 1.8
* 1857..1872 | 1.3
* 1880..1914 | 3.8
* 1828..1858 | 1.9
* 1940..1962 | 3.1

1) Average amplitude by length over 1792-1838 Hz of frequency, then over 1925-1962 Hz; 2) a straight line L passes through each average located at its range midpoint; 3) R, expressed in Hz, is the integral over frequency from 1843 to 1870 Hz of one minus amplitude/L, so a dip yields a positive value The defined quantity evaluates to 2.0 Hz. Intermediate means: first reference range 142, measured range 126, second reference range 123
